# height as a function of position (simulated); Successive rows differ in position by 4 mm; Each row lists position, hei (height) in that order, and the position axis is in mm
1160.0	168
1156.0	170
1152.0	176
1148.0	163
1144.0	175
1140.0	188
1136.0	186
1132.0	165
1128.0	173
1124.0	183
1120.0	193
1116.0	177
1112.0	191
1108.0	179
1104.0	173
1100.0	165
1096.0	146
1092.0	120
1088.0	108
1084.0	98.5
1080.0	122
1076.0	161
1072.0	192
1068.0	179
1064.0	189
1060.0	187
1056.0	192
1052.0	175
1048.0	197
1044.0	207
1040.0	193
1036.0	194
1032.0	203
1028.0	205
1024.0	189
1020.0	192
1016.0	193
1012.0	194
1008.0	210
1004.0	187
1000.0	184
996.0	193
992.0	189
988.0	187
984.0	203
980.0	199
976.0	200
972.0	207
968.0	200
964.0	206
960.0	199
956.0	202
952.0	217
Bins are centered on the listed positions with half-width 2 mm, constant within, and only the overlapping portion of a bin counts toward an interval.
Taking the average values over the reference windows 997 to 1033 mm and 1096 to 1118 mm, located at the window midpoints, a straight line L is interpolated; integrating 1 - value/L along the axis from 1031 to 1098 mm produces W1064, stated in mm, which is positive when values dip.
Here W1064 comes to 6.0 mm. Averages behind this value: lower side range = 195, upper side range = 174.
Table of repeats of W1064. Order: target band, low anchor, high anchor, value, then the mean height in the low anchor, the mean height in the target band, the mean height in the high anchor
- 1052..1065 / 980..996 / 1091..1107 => -1.40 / 194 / 187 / 155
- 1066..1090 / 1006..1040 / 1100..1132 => 5.58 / 197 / 143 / 179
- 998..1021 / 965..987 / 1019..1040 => 0.57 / 201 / 193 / 196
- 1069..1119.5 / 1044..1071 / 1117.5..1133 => 7.93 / 188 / 154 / 179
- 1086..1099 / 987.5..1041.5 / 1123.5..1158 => 3.88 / 194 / 128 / 175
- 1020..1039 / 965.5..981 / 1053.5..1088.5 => -1.97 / 202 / 197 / 161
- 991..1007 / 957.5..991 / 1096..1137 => 0.51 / 200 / 190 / 177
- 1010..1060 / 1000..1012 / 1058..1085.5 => -3.78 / 195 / 194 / 162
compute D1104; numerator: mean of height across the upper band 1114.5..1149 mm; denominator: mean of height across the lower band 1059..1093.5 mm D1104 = 1.19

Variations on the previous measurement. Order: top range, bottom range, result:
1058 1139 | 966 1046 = 0.84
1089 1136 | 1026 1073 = 0.88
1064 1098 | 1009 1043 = 0.73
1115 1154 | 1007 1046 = 0.90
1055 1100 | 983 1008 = 0.80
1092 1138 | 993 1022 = 0.90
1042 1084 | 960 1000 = 0.89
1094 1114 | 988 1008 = 0.90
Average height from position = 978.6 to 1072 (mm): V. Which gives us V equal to 193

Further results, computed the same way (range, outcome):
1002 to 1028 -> 195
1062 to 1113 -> 155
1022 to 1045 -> 198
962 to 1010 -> 197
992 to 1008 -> 191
